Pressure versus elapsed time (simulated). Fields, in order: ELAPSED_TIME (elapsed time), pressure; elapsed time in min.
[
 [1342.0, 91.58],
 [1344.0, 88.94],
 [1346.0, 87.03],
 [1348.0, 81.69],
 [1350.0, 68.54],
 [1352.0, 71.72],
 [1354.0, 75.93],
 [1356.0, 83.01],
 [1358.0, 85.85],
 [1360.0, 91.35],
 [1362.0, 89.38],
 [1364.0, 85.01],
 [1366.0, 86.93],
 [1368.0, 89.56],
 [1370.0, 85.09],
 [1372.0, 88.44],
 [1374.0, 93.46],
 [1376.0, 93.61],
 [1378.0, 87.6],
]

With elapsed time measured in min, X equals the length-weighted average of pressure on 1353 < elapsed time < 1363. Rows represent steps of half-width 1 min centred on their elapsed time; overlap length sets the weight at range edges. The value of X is 85.1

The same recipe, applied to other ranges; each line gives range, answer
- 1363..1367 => 86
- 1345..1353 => 77.2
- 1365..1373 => 87.5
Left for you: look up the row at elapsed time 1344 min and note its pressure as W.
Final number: 88.94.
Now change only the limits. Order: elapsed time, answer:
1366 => 86.93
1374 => 93.46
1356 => 83.01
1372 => 88.44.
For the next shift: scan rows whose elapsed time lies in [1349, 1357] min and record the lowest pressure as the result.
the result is 68.54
